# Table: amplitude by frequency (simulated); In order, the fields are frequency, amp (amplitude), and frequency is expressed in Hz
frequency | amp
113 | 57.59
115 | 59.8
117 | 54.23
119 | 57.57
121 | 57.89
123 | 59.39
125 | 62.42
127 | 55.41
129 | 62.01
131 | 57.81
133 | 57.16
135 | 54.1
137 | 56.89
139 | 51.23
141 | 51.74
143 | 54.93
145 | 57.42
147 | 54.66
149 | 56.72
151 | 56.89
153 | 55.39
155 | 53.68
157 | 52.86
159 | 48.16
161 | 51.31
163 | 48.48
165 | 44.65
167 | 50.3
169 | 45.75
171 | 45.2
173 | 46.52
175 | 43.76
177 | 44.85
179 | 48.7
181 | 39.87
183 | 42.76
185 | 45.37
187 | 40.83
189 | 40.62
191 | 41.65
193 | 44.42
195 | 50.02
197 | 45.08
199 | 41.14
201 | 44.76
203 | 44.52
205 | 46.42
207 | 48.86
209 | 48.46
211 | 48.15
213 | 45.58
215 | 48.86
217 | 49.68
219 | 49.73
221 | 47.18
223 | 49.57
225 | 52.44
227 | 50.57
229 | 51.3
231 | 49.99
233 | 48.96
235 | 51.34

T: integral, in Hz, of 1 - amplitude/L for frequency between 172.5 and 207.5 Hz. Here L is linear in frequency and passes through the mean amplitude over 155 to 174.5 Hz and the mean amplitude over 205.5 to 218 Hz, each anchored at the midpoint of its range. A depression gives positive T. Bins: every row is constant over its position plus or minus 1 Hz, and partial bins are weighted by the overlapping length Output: 2.8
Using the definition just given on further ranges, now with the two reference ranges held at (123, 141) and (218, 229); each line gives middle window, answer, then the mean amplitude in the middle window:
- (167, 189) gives 3.7 Hz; 44.5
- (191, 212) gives 2.3 Hz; 46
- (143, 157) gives 0.0 Hz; 55.5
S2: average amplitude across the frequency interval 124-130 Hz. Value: 59.9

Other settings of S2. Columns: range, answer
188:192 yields 41.1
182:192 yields 42.2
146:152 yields 56.1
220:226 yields 49.7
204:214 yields 47.5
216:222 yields 48.9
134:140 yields 54.1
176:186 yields 44.3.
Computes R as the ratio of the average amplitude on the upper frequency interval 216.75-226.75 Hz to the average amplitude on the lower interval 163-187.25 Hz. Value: 1.1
